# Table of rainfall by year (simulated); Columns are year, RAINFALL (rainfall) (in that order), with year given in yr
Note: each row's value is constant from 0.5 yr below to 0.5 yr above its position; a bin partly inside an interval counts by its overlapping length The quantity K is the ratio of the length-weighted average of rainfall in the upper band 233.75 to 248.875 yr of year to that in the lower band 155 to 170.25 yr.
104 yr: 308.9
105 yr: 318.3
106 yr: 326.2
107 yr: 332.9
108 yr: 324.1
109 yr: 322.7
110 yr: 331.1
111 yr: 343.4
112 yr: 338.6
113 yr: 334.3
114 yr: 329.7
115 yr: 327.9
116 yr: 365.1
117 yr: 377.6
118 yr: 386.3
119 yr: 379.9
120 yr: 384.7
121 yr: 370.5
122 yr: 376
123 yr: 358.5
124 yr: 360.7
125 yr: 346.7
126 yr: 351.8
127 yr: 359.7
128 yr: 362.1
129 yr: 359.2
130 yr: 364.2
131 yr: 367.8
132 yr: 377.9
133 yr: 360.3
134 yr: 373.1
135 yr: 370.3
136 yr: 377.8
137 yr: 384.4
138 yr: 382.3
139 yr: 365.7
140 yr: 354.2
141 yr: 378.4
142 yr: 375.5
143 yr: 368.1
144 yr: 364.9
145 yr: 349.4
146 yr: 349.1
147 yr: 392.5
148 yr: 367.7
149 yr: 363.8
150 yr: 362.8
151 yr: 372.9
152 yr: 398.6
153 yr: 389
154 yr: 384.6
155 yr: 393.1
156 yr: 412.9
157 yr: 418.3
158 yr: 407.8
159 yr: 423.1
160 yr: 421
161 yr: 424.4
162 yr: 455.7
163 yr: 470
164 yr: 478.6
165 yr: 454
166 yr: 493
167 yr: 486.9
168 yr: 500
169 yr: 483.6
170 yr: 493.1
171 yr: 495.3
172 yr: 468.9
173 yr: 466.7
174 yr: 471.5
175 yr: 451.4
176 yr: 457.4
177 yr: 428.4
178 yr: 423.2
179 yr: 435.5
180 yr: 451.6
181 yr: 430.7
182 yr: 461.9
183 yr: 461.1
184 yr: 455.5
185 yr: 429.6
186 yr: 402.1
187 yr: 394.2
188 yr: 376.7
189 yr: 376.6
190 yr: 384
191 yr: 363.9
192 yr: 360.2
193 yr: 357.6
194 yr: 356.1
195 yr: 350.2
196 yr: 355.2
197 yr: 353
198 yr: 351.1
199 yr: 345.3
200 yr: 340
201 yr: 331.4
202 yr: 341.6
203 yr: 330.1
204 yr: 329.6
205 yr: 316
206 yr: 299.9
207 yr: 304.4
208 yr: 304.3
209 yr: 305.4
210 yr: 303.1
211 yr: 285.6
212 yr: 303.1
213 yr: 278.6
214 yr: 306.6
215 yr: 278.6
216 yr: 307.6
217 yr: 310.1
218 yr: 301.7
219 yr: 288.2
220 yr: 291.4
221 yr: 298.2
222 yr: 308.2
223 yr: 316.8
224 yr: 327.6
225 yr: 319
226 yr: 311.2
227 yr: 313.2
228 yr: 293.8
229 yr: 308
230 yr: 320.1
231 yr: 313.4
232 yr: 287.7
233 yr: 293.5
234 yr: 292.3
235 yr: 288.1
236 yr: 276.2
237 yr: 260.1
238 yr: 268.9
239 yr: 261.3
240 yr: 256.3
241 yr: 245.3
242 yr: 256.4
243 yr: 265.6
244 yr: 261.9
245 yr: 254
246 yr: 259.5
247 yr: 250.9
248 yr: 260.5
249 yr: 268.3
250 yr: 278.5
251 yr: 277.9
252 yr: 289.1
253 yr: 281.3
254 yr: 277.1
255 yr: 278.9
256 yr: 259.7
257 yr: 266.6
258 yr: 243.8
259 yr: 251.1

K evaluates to 0.58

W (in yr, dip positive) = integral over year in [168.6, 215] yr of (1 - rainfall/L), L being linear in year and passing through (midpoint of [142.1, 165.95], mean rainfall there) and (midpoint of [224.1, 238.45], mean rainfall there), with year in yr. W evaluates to -3.6 yr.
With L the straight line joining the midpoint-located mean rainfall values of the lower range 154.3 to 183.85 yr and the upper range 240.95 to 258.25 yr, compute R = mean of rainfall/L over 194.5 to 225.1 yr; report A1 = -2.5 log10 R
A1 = 0.14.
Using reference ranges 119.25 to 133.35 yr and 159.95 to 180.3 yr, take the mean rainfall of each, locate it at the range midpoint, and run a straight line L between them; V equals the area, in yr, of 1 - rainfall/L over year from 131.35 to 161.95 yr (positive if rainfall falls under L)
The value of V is 2.0 yr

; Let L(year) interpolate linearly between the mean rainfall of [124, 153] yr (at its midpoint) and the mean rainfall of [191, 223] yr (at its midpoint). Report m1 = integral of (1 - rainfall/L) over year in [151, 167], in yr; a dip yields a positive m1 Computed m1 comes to -3.4 yr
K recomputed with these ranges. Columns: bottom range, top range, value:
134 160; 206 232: 0.80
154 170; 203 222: 0.67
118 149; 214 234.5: 0.83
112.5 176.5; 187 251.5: 0.77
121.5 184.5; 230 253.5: 0.67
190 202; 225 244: 0.81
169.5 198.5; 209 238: 0.72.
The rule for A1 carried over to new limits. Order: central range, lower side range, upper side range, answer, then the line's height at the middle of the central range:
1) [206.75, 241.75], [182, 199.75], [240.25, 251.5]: 0.05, 309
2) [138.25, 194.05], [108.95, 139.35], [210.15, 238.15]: -0.24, 335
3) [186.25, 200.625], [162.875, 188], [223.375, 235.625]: 0.12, 406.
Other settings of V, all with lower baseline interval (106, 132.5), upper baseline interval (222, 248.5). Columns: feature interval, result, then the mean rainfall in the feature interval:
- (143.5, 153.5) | -1.02 yr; 371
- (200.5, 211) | -0.47 yr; 315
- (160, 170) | -4.40 yr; 470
